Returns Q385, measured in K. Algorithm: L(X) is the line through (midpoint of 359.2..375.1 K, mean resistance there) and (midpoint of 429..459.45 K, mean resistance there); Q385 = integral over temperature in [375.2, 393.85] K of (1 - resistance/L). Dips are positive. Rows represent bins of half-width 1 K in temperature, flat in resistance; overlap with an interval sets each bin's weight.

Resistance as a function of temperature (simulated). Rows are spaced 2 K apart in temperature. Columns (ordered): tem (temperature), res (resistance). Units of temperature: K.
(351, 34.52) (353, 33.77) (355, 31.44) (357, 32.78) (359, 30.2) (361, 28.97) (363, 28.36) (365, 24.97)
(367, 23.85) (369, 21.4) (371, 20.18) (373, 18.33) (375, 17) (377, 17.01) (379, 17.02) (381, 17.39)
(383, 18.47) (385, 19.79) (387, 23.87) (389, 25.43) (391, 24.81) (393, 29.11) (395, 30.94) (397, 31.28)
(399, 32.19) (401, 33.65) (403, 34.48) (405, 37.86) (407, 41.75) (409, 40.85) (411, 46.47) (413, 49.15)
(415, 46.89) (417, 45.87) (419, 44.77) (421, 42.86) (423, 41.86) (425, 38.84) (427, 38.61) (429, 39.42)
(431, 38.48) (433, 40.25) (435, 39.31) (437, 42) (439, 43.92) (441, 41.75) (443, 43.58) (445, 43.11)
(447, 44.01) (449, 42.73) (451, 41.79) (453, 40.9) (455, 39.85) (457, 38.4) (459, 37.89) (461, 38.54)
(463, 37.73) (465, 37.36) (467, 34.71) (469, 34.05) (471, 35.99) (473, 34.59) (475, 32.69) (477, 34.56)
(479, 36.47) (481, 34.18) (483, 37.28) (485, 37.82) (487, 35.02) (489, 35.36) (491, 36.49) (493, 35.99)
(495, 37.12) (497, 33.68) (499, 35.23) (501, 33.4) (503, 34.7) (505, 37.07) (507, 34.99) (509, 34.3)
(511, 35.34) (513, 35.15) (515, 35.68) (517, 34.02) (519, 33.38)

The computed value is 4.40 K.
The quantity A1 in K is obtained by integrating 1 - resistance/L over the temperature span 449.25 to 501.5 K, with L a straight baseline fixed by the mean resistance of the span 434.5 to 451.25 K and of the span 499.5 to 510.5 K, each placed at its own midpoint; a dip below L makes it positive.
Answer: 2.7 K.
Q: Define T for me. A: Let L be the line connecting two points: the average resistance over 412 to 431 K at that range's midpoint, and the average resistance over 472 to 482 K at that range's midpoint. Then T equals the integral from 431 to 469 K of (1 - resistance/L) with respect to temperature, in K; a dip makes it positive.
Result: -1.6 K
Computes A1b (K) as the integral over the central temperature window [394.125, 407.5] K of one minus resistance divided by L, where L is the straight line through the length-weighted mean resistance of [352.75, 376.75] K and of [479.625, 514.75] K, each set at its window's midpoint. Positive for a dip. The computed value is -2.9 K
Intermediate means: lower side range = 25.4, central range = 34.4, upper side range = 35.5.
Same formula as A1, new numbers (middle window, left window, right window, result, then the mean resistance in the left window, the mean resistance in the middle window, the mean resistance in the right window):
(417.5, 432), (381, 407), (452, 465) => -3.3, 28.6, 40.9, 38.8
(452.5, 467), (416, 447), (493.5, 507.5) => 0.3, 41.7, 38.3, 35.2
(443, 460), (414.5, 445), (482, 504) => -0.6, 41.9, 41.2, 35.6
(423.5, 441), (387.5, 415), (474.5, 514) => -2.4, 35.4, 40.2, 35.4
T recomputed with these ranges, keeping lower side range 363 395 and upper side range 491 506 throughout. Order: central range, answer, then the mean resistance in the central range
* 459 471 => -1.90 K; 36.6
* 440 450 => -4.69 K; 43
